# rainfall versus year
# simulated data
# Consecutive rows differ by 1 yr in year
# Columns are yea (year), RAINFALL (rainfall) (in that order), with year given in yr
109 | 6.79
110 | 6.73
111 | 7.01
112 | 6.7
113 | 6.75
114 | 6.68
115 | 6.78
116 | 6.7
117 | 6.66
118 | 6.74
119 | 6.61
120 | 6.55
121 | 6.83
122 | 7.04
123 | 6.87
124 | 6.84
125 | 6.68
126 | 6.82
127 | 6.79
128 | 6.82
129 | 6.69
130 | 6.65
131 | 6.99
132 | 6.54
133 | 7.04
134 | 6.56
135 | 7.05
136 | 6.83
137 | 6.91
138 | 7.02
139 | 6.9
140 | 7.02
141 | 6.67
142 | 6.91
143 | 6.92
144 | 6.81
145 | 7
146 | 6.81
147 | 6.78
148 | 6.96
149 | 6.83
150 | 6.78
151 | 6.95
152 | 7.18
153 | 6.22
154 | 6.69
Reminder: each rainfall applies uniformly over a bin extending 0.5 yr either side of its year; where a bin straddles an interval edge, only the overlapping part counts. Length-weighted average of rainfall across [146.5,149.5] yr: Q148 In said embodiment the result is 6.86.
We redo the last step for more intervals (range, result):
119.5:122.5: 6.81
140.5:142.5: 6.79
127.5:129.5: 6.76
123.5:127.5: 6.78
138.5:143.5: 6.88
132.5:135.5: 6.88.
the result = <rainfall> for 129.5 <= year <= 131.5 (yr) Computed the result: 6.82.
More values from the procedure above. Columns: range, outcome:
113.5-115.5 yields 6.73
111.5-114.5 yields 6.71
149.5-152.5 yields 6.97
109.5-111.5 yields 6.87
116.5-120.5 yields 6.64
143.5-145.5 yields 6.9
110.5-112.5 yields 6.86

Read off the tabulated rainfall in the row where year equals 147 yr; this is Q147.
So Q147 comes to 6.78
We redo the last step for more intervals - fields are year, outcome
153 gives 6.22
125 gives 6.68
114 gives 6.68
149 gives 6.83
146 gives 6.81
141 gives 6.67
